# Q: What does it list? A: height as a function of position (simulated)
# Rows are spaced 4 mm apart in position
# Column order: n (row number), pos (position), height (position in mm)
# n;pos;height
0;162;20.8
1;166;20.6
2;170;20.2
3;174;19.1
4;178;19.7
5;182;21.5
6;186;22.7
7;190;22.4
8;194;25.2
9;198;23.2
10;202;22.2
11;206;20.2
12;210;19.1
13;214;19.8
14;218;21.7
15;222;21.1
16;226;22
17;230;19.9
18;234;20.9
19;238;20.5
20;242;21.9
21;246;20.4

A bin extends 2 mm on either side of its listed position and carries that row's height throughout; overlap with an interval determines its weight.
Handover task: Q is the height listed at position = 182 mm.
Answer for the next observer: 21.5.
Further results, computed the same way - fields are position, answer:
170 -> 20.2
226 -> 22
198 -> 23.2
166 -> 20.6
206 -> 20.2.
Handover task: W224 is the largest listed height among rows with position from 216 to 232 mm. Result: 22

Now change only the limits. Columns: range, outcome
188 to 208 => 25.2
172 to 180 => 19.7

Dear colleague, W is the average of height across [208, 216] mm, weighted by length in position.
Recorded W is 19.5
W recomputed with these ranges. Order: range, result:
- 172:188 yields 20.8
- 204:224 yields 20.4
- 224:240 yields 20.8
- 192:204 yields 23.5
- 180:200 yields 23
